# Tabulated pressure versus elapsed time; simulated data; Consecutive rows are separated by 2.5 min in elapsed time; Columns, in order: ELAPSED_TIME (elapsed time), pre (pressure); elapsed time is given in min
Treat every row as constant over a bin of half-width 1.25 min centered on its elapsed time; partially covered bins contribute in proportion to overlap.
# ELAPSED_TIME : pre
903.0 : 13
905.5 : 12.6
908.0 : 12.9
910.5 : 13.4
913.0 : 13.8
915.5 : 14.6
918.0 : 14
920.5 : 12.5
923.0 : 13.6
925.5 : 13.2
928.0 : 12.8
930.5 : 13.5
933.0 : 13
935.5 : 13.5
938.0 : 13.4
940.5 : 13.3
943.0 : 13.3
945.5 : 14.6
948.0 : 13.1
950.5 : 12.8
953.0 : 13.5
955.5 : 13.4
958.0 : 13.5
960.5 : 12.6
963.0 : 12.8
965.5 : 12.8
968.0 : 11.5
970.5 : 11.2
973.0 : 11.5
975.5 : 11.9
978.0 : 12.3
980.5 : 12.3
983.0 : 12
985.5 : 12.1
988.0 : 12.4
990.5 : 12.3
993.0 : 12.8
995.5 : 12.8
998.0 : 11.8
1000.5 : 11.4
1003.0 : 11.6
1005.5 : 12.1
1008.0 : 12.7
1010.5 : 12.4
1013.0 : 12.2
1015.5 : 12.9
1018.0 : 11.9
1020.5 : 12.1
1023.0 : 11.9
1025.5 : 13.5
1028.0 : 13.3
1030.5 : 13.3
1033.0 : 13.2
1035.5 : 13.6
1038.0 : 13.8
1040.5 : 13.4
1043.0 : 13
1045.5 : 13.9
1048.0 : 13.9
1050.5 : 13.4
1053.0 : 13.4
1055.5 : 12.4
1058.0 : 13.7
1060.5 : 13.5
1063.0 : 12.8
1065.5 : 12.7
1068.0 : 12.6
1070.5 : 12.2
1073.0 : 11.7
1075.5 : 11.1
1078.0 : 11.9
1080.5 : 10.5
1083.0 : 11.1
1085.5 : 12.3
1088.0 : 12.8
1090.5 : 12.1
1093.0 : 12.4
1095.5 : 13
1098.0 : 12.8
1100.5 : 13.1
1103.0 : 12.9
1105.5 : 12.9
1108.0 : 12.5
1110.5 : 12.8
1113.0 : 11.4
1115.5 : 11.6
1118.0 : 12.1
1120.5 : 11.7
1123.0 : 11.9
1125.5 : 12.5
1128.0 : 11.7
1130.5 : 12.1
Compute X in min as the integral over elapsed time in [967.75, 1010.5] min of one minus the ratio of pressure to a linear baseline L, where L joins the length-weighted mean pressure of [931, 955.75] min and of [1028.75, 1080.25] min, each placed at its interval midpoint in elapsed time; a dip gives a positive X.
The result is 3.68 min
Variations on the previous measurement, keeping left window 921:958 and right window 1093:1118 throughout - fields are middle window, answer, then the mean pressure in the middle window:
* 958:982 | 1.9 min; 12.2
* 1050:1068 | -0.5 min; 13.1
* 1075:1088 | 1.1 min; 11.5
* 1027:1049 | -1.1 min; 13.5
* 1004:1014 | 0.5 min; 12.3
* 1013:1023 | 0.6 min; 12.2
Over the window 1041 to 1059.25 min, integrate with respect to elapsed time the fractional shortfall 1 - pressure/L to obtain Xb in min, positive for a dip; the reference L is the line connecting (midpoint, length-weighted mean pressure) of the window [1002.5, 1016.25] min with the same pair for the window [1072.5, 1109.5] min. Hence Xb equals -1.6 min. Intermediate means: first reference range 12.3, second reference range 12.2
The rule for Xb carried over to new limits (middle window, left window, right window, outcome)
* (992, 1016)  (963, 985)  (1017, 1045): 0.56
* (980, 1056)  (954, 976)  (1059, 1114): -2.14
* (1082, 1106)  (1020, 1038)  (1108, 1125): -0.55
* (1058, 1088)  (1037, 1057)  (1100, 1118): 1.96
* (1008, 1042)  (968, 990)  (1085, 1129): -2.19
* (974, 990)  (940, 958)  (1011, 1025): 0.90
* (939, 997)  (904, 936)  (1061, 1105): 1.69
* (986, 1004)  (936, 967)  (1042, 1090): 1.15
